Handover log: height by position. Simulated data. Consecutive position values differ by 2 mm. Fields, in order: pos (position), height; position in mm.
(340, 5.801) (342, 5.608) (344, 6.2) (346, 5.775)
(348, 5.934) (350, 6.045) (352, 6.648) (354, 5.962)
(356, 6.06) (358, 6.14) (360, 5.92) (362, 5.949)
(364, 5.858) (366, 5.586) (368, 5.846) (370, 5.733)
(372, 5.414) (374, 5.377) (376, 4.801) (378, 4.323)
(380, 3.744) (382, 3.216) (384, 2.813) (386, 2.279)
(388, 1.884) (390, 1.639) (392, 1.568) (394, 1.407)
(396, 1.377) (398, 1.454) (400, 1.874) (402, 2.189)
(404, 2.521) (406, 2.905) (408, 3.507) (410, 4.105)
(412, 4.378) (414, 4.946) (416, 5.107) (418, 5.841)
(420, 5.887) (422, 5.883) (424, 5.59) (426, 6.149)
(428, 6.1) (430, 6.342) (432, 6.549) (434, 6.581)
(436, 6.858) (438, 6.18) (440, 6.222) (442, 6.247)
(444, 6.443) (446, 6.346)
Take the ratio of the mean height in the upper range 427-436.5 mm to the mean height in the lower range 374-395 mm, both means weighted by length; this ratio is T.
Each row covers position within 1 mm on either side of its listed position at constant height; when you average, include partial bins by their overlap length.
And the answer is 2.24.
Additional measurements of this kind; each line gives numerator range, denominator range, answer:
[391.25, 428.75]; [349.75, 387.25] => 0.75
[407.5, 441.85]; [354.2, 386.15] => 1.13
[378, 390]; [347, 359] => 0.46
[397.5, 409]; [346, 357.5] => 0.40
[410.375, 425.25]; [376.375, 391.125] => 1.83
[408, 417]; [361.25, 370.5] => 0.78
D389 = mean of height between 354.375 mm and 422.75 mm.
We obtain 4.06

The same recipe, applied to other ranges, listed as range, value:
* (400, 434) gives 4.84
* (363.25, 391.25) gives 4.14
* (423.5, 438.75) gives 6.32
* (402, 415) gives 3.61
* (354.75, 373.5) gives 5.82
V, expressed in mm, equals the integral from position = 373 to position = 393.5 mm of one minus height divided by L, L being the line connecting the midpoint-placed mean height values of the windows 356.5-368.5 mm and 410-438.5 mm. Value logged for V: 9.6 mm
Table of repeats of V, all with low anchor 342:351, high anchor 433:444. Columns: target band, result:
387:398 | 8.22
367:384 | 3.91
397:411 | 8.06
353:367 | 0.21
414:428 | 1.37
